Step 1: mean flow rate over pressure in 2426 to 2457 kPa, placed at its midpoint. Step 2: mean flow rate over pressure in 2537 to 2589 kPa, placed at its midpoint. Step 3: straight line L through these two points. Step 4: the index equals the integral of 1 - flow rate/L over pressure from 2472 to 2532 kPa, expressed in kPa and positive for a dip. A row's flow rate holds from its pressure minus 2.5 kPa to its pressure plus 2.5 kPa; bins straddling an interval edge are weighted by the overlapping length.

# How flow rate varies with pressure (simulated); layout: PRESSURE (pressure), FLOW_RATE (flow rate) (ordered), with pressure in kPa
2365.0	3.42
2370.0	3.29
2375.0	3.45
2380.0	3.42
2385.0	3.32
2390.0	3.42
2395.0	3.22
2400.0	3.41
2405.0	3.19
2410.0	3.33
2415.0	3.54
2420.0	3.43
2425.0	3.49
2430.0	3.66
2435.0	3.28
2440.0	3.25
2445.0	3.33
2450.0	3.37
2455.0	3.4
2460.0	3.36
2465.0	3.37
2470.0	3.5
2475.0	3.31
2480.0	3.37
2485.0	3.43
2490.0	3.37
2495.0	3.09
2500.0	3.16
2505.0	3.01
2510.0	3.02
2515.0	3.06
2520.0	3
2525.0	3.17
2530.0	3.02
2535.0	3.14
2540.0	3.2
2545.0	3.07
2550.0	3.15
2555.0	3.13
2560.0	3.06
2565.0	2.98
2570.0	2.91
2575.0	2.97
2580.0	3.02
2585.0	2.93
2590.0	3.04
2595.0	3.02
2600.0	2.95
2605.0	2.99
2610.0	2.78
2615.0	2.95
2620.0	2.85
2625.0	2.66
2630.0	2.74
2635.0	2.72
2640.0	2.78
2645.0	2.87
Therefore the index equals 0.8 kPa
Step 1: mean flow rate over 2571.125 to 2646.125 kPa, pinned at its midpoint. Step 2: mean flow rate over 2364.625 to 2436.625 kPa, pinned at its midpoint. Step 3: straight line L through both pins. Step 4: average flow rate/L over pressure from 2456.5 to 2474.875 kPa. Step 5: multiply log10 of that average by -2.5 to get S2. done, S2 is -0.05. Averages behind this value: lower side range 3.39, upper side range 2.89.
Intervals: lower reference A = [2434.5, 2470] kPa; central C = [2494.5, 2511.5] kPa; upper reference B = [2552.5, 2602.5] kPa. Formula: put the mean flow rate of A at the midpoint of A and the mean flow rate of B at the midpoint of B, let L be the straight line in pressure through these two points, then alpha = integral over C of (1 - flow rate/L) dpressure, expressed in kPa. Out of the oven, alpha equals 0.7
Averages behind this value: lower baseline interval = 3.35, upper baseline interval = 3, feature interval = 3.07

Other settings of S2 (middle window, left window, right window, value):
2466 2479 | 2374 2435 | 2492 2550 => -0.06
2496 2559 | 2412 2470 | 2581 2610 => 0.02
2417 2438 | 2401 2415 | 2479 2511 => -0.05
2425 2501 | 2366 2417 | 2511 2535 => -0.05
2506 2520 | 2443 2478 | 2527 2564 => 0.06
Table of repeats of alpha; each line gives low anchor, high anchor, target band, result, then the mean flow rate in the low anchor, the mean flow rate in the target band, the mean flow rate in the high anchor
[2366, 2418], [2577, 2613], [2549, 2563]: -0.30 kPa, 3.36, 3.1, 2.96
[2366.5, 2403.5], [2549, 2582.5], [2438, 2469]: -1.19 kPa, 3.36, 3.36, 3.03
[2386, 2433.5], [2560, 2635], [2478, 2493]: -0.82 kPa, 3.4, 3.38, 2.91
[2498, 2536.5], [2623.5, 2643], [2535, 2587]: -1.85 kPa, 3.07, 3.05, 2.73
